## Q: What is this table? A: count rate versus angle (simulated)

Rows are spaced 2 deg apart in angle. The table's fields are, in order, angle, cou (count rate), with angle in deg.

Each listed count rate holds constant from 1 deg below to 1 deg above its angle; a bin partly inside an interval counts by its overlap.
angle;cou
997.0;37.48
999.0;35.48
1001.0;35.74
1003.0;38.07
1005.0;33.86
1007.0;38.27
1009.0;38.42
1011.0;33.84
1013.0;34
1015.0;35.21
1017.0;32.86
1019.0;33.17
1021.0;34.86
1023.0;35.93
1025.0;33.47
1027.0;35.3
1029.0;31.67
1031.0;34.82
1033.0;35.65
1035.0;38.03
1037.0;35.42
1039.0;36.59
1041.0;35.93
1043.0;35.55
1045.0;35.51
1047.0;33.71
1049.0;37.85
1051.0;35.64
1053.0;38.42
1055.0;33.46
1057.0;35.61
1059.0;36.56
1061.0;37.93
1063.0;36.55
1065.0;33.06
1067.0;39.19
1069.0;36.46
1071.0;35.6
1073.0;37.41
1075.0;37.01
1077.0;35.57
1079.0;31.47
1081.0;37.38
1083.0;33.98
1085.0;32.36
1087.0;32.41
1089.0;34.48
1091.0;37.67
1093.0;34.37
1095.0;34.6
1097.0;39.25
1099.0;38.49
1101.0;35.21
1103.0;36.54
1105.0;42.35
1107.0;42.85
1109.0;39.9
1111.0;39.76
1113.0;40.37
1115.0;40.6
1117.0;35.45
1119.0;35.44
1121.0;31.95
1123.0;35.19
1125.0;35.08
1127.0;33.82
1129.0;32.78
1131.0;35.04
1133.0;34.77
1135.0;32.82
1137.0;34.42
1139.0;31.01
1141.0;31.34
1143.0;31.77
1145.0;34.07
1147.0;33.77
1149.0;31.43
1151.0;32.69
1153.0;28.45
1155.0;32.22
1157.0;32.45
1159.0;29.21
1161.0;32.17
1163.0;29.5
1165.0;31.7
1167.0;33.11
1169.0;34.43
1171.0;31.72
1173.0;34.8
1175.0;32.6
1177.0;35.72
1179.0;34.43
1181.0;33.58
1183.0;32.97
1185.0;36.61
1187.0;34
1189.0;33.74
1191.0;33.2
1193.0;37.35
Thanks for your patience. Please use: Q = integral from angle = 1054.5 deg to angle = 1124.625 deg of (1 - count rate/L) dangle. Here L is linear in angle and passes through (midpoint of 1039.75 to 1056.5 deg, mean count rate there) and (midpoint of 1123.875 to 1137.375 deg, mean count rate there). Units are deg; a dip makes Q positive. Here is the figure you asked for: -3.1 deg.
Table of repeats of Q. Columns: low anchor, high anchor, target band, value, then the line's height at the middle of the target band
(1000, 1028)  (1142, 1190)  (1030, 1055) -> -0.9 deg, 34.8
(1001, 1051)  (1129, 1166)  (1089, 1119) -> -4.4 deg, 33.3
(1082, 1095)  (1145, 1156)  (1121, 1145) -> -0.6 deg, 32.6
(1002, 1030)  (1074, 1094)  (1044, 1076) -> -1.4 deg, 34.8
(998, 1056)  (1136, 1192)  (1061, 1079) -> -0.8 deg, 34.6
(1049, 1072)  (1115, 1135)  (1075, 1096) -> 0.6 deg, 35.6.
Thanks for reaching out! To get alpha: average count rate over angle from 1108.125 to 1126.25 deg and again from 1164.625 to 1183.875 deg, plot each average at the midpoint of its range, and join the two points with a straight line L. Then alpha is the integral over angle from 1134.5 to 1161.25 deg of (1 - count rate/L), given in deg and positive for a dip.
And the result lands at 2.4 deg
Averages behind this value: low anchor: 37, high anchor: 33.6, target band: 32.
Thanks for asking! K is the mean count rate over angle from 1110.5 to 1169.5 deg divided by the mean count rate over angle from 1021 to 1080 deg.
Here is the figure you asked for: 0.94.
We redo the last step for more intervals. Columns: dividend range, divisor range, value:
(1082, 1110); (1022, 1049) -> 1.04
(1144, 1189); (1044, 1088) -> 0.92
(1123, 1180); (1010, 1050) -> 0.94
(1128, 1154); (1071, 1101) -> 0.92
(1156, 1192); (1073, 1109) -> 0.91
